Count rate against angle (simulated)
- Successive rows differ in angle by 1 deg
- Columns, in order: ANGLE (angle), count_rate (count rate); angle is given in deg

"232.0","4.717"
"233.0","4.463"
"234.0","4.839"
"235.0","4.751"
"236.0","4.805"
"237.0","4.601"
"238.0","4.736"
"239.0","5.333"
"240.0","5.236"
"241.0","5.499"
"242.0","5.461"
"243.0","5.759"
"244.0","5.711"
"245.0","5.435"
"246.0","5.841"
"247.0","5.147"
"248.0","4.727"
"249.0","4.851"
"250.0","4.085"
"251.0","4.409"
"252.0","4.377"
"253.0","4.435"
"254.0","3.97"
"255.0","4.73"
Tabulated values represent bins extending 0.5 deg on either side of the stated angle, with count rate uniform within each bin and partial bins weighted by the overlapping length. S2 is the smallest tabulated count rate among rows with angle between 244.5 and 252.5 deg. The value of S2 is 4.085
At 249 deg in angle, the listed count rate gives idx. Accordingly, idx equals 4.851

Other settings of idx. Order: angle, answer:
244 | 5.711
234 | 4.839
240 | 5.236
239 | 5.333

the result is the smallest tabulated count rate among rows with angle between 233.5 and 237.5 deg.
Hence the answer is 4.601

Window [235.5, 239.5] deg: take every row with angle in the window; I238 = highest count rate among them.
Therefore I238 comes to 5.333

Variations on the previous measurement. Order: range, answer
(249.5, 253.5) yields 4.435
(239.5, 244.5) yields 5.759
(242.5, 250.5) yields 5.841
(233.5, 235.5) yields 4.839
